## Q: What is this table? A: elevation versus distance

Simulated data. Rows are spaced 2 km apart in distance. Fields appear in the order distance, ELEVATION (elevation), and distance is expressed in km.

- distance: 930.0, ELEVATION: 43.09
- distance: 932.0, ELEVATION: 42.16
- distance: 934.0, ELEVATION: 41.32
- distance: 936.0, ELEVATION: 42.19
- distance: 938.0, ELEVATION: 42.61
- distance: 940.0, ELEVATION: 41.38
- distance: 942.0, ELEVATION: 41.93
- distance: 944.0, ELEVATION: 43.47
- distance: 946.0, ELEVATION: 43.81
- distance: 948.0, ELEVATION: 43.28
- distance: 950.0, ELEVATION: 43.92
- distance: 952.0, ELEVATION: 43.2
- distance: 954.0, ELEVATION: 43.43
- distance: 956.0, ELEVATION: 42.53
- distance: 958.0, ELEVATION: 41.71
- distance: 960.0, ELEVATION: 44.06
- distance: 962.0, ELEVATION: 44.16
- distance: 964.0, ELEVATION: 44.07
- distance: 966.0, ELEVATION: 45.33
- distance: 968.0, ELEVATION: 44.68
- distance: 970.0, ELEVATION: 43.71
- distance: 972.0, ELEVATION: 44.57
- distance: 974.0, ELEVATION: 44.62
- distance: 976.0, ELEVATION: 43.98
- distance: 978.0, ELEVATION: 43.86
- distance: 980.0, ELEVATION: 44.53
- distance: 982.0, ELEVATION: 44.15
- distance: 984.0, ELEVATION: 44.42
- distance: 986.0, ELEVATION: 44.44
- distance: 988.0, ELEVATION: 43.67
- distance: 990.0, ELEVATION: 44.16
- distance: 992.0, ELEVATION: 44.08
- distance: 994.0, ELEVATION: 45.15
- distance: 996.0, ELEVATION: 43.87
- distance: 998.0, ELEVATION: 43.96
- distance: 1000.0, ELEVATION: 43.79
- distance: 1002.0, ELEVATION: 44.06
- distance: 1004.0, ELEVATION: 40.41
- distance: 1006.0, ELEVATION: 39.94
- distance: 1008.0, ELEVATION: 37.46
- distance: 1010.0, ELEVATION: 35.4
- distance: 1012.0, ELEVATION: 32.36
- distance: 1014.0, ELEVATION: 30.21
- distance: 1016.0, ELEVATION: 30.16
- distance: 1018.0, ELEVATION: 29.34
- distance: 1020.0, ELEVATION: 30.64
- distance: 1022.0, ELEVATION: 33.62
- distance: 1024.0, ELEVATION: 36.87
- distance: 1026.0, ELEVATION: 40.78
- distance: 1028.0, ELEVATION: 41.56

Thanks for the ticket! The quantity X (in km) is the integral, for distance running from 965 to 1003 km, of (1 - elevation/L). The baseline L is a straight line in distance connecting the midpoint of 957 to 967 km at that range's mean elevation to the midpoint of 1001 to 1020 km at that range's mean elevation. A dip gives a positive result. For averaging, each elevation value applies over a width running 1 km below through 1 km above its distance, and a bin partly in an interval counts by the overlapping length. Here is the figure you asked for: -4.2 km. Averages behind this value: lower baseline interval 43.9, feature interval 44.3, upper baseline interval 35.2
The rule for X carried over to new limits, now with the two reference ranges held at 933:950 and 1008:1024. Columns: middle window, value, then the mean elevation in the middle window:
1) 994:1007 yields -3.1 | 42.9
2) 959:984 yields -3.8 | 44.3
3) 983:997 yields -3.2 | 44.3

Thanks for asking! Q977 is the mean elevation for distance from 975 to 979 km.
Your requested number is 43.9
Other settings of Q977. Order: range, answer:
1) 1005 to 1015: 35.1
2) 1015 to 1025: 32.1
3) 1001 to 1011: 39.5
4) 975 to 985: 44.2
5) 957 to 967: 43.9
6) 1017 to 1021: 30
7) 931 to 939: 42.1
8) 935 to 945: 42.3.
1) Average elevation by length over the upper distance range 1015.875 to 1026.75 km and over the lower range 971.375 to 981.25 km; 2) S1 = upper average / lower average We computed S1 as 0.76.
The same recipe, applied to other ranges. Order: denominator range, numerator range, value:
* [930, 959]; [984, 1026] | 0.91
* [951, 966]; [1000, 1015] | 0.86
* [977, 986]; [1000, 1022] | 0.80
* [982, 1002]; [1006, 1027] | 0.77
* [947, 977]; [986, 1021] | 0.89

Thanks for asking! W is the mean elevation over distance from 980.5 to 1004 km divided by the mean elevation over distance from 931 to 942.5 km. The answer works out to 1.0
